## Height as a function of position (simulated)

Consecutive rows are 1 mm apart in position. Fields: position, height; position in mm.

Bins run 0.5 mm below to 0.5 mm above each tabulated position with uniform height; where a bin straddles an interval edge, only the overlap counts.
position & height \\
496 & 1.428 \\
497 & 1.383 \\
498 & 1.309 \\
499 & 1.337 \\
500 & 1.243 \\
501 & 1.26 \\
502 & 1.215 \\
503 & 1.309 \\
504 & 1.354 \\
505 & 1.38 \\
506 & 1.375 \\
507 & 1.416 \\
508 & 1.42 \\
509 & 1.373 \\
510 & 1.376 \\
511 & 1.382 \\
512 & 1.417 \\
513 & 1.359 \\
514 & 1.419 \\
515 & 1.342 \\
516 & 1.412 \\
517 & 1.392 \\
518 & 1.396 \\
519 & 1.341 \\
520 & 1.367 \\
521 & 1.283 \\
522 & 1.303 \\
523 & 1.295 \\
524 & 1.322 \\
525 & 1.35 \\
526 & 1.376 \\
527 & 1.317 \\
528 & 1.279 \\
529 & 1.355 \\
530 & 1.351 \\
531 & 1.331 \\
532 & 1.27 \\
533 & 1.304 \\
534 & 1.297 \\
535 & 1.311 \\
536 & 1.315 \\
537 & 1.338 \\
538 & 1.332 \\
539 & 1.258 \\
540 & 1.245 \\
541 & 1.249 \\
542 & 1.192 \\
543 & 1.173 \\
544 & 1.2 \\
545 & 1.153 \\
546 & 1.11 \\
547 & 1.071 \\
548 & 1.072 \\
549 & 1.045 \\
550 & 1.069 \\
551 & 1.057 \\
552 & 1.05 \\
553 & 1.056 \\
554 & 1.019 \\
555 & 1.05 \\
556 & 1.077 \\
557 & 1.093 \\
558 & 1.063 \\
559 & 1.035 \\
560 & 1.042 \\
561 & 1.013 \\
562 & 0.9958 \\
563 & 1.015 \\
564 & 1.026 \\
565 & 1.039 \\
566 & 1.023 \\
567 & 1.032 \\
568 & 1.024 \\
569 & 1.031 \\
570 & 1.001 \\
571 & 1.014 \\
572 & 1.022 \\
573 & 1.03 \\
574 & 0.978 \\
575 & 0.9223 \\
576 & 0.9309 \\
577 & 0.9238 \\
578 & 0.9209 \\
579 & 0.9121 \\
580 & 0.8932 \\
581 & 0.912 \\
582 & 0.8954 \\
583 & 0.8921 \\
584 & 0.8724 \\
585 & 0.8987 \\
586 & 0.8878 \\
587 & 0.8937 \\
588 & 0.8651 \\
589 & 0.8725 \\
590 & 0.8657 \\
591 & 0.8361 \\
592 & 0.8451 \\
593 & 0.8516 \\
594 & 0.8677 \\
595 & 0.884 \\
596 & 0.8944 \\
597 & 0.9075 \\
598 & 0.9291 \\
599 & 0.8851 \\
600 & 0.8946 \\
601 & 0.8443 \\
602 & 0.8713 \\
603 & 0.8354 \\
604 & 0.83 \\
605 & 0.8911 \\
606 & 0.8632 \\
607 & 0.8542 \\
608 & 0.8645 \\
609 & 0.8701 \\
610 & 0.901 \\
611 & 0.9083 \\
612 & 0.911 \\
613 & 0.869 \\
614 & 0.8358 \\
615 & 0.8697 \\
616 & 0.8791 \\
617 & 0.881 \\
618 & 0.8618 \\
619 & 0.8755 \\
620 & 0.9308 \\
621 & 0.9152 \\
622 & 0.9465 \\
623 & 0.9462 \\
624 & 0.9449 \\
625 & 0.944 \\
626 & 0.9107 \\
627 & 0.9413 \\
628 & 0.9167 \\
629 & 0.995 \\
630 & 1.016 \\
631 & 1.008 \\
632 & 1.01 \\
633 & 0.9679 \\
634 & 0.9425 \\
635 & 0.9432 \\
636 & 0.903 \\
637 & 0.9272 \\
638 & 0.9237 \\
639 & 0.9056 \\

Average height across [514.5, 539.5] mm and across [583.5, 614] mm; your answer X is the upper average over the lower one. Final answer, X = 0.66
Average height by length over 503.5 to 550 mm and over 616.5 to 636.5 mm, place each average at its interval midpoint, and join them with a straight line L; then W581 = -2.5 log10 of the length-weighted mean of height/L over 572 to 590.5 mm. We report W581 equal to 0.208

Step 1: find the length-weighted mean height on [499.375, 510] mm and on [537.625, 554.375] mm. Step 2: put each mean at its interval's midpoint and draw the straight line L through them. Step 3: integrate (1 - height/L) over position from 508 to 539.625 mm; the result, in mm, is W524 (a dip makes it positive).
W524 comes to -2.5 mm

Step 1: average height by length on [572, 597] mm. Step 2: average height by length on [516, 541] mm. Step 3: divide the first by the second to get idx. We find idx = 0.7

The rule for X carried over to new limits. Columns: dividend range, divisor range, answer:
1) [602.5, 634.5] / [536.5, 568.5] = 0.83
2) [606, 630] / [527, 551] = 0.74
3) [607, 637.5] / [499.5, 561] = 0.73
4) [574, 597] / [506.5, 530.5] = 0.65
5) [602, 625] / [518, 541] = 0.67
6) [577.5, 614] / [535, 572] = 0.80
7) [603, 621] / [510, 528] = 0.65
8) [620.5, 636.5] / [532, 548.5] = 0.78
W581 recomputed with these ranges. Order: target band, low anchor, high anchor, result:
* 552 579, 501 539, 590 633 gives 0.111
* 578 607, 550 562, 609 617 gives 0.075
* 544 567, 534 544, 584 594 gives 0.077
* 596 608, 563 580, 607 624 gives 0.058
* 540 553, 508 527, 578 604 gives 0.048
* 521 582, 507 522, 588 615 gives 0.039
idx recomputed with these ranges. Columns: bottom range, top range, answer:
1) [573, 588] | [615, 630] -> 1.01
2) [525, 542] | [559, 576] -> 0.77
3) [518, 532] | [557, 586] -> 0.74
